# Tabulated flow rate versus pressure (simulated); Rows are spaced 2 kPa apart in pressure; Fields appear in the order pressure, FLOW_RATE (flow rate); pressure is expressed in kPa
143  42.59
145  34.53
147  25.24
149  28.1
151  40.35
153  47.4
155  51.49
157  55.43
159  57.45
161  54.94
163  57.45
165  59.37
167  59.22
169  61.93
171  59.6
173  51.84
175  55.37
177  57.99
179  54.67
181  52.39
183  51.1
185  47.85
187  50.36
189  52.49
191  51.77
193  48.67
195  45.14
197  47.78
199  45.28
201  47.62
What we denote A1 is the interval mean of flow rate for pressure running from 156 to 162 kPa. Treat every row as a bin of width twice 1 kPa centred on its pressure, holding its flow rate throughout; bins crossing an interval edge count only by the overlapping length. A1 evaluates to 55.9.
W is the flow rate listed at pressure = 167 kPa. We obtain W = 59.22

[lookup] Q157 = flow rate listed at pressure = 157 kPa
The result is 55.43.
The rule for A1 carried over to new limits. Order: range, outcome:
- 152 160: 52.9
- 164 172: 60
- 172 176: 53.6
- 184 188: 49.1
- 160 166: 57.3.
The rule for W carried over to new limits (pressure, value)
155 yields 51.49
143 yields 42.59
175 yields 55.37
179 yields 54.67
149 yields 28.1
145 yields 34.53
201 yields 47.62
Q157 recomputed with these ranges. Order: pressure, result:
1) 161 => 54.94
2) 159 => 57.45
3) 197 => 47.78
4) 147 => 25.24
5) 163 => 57.45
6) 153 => 47.4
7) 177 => 57.99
